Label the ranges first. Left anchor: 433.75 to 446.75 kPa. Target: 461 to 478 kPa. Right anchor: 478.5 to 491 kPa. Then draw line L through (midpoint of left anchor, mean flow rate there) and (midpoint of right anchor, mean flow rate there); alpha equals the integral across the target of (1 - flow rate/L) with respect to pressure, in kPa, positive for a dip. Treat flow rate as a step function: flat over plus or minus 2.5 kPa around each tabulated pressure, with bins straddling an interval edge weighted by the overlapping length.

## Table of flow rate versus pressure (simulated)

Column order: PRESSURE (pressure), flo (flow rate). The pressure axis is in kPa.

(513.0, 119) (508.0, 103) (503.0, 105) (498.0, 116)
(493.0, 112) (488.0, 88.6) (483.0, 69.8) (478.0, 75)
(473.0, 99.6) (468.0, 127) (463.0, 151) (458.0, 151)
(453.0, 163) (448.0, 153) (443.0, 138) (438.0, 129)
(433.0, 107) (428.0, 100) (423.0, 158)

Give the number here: -3.31 kPa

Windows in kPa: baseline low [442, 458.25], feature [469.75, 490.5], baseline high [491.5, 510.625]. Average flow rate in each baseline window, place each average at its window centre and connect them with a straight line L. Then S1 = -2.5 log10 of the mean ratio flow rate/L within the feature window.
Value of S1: 0.44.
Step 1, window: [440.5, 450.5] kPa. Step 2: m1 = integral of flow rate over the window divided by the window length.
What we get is 146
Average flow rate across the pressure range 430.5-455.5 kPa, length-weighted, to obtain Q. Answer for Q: 138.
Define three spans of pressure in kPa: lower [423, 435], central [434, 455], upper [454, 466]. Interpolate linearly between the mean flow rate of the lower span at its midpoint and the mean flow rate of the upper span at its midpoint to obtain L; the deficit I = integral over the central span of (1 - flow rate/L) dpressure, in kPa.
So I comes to -1.4 kPa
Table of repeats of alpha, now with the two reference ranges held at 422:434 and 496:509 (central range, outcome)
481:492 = 2.6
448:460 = -4.3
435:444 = -1.1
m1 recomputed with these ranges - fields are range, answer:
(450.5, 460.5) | 157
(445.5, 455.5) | 158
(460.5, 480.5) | 113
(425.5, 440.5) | 112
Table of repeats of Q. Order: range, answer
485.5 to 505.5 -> 105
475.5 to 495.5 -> 86.3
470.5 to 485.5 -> 81.5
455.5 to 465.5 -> 151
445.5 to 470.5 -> 149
